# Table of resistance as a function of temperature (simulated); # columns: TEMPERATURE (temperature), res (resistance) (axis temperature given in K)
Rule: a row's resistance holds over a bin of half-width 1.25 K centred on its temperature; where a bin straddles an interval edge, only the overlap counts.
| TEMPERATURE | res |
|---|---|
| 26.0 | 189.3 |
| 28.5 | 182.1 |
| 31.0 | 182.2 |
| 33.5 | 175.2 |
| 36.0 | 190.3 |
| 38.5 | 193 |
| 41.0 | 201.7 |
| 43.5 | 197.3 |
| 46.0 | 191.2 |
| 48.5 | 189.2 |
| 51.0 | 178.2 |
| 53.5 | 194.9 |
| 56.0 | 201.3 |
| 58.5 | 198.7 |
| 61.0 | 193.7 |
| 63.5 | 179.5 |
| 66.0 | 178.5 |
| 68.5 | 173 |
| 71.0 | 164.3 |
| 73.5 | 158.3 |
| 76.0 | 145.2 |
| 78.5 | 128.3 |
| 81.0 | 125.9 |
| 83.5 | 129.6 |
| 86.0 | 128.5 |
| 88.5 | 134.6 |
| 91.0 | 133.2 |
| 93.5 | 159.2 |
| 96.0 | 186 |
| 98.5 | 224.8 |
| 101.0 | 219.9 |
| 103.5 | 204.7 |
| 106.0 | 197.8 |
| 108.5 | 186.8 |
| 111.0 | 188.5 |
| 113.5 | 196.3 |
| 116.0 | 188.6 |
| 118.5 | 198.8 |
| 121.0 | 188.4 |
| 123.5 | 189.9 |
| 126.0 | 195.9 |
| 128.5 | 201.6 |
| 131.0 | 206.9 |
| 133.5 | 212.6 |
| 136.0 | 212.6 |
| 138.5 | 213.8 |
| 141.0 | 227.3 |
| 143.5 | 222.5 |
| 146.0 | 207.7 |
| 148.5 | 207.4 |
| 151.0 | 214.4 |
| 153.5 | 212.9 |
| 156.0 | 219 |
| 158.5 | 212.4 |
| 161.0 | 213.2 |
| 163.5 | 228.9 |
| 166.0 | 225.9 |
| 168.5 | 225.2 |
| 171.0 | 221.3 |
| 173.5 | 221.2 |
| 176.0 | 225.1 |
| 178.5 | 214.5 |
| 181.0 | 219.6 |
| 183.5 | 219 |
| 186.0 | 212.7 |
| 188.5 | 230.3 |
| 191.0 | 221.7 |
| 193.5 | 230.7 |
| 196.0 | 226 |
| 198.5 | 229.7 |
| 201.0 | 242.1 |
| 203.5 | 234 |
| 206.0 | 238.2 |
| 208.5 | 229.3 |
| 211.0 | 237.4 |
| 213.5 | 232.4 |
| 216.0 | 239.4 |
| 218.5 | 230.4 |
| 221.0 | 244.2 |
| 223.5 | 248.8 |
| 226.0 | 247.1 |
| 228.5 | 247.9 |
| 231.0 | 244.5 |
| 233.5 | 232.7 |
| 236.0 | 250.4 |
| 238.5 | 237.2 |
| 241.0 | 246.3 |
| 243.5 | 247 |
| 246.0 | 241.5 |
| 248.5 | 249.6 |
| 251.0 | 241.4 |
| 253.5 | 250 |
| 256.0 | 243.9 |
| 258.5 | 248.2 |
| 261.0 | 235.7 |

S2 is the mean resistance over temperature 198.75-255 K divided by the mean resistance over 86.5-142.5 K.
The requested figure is 1.2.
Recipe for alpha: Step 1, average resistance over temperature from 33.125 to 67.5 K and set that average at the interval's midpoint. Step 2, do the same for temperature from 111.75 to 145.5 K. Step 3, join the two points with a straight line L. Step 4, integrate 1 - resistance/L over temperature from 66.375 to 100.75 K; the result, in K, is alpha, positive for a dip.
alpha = 7.1 K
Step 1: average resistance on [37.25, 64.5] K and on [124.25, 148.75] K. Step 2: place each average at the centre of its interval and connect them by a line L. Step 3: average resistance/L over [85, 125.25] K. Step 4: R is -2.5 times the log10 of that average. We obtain 0.12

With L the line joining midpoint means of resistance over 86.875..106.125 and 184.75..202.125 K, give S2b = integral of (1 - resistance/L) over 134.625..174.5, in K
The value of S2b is -1.8 K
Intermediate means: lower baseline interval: 181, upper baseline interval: 227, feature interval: 218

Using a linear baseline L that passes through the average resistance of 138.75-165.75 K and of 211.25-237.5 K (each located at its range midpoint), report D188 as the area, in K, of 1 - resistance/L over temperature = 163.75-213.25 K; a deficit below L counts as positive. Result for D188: 0.55 K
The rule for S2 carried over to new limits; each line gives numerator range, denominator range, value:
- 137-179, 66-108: 1.33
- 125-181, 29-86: 1.23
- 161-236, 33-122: 1.30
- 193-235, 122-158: 1.13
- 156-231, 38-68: 1.20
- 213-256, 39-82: 1.37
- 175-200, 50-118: 1.28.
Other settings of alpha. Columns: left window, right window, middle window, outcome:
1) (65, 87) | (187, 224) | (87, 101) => -0.98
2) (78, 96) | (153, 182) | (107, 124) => -2.46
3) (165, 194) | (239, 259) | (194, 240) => -0.71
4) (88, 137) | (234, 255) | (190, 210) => -0.40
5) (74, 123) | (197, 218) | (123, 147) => -2.06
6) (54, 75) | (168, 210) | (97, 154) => -0.57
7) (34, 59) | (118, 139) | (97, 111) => -0.39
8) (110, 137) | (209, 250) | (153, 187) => -0.35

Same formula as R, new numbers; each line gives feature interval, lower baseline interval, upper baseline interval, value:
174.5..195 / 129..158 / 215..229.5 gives 0.036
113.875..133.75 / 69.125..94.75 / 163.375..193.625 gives -0.119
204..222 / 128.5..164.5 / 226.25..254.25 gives 0.000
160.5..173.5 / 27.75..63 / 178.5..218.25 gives -0.010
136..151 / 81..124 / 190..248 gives -0.085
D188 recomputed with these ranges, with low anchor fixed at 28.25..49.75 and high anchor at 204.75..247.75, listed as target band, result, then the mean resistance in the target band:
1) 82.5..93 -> 3.6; 134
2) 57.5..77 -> 2.3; 174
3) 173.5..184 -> 0.4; 220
